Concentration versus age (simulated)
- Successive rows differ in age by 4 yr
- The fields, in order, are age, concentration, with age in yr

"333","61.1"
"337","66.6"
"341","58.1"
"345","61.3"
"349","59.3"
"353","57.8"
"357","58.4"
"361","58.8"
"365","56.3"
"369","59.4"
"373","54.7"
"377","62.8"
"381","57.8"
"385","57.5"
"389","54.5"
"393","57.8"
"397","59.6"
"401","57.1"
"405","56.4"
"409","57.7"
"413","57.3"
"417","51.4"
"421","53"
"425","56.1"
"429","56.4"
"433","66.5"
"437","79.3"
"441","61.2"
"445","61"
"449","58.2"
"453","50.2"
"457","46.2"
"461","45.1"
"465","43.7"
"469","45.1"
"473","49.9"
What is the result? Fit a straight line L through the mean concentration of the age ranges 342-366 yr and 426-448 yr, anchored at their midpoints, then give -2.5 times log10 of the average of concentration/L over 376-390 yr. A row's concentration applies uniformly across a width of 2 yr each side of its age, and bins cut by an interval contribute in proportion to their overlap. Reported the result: 0.05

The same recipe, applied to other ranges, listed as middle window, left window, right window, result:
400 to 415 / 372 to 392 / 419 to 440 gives 0.05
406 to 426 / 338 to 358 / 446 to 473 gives -0.05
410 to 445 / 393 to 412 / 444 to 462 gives -0.10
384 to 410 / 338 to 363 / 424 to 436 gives 0.06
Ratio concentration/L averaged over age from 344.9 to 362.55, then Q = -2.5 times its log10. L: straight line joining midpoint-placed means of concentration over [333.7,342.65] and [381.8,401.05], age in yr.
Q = 0.04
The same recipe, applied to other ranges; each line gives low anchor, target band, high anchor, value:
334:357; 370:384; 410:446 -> 0.035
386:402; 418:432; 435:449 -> 0.131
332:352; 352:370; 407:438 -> 0.047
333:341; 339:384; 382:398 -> 0.032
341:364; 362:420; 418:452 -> 0.050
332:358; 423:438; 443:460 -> -0.163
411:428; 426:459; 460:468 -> -0.206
